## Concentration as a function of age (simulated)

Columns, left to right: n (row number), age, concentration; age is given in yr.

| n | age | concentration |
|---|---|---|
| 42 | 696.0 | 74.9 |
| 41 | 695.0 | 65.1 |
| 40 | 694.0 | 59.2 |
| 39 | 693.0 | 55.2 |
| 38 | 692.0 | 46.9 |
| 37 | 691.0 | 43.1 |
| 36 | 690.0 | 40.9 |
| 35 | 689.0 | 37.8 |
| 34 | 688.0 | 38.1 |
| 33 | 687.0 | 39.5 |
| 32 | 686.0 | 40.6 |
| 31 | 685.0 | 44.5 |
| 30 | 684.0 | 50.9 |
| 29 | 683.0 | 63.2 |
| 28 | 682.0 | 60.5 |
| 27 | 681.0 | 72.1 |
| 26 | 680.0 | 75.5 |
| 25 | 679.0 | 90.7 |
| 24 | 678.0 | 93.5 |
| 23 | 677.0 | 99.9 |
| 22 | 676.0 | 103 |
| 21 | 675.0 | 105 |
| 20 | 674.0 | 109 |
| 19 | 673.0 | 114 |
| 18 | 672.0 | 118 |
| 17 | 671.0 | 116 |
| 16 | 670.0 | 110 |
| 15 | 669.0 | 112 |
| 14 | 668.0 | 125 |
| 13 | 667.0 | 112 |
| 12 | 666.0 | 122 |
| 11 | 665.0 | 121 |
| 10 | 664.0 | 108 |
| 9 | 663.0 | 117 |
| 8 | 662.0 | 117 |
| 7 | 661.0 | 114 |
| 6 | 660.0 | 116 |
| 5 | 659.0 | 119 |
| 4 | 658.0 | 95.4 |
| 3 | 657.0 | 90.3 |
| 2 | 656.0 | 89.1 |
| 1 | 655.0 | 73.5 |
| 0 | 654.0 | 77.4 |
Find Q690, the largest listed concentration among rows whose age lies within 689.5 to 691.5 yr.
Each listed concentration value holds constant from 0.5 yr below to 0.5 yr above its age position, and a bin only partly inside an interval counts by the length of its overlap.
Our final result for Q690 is 43.1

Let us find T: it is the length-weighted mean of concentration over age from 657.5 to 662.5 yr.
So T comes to 112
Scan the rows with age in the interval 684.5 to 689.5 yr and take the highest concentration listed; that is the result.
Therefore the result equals 44.5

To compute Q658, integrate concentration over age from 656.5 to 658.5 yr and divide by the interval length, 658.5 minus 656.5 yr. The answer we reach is 92.8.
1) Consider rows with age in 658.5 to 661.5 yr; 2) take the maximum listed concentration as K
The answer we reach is 119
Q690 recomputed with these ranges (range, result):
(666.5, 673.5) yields 125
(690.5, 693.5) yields 55.2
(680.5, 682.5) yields 72.1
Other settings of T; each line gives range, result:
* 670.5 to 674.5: 114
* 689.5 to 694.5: 49.1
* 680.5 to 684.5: 61.7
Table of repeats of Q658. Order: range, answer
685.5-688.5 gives 39.4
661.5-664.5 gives 114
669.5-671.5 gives 113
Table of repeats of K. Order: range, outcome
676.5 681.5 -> 99.9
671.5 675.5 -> 118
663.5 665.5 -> 121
